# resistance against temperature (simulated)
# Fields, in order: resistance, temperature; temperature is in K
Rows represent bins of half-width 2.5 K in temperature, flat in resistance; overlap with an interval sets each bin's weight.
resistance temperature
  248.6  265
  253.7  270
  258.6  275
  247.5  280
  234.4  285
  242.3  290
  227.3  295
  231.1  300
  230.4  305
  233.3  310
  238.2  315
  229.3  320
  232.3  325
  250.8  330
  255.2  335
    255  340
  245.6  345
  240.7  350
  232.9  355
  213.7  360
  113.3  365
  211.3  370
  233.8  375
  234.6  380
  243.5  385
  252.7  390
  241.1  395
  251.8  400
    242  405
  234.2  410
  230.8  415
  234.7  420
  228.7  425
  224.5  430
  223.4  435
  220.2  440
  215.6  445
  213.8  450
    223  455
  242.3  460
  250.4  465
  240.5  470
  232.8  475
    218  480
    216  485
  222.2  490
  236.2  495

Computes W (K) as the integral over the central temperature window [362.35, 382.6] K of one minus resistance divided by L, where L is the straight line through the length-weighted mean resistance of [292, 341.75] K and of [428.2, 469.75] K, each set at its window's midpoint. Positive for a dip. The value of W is 3.03 K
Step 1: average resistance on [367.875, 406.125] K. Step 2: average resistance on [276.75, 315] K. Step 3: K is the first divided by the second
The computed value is 1.01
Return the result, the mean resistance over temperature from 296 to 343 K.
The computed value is 239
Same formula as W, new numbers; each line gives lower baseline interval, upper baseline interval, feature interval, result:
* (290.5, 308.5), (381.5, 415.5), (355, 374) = 3.82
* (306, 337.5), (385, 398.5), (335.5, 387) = 4.21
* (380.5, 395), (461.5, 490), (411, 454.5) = 2.50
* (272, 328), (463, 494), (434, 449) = 0.82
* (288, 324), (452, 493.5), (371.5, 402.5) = -1.35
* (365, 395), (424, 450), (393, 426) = -2.16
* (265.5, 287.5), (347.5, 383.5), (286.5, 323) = 0.60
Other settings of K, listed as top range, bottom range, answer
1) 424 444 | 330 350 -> 0.89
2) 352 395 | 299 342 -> 0.91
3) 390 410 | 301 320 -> 1.05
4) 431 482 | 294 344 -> 0.95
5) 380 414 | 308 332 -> 1.03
